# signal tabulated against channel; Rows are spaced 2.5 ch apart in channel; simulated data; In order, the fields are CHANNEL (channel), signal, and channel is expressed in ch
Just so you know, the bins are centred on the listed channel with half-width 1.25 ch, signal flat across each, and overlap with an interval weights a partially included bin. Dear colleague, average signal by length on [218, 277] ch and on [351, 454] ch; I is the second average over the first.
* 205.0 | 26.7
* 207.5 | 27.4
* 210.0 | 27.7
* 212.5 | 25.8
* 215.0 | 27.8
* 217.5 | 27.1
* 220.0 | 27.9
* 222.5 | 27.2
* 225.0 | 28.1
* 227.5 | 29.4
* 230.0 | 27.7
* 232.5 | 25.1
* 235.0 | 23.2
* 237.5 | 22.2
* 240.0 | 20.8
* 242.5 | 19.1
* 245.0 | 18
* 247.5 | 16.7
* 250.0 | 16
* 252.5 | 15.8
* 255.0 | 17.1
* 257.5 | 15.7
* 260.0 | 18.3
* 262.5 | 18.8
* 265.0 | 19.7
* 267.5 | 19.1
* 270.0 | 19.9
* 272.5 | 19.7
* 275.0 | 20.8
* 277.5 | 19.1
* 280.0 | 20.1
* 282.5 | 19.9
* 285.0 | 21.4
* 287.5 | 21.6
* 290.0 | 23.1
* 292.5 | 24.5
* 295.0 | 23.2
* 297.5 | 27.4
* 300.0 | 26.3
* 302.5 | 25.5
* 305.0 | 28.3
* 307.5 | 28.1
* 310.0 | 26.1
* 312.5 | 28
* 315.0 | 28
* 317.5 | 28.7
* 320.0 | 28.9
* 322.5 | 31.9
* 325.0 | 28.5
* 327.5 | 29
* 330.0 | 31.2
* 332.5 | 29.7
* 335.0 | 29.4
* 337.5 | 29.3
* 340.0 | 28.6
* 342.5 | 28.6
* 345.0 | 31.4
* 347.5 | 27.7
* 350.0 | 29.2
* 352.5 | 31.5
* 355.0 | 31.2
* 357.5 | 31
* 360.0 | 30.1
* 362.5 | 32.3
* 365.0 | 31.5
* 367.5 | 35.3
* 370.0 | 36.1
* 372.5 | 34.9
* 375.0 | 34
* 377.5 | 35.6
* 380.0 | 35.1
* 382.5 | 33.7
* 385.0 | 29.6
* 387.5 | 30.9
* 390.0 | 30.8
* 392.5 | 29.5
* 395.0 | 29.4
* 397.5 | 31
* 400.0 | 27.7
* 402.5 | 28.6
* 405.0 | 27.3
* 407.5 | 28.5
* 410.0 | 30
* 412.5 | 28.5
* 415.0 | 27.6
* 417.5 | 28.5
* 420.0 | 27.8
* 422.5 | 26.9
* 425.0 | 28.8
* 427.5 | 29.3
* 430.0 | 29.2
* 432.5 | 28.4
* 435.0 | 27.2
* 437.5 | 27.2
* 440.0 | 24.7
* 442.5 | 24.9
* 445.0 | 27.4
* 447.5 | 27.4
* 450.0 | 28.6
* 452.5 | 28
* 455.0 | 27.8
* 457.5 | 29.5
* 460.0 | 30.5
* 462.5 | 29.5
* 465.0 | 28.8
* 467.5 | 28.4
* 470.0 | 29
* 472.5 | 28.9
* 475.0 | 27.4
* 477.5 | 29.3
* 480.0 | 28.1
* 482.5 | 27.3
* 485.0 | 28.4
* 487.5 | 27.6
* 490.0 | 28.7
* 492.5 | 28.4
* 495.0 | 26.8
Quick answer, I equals 1.4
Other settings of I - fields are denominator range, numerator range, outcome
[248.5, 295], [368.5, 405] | 1.62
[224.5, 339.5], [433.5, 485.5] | 1.18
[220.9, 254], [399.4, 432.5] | 1.27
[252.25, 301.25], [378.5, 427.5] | 1.43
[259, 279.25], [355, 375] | 1.69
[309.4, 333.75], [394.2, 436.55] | 0.98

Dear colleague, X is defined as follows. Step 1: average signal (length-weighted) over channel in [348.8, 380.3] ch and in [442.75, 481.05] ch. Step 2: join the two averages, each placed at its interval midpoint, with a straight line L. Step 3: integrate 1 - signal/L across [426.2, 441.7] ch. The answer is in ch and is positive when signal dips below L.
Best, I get 1.1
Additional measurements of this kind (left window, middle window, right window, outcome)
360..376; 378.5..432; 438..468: 2.9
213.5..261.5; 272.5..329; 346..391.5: 4.0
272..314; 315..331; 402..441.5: -3.1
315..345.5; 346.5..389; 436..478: -4.8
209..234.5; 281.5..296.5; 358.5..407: 3.5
